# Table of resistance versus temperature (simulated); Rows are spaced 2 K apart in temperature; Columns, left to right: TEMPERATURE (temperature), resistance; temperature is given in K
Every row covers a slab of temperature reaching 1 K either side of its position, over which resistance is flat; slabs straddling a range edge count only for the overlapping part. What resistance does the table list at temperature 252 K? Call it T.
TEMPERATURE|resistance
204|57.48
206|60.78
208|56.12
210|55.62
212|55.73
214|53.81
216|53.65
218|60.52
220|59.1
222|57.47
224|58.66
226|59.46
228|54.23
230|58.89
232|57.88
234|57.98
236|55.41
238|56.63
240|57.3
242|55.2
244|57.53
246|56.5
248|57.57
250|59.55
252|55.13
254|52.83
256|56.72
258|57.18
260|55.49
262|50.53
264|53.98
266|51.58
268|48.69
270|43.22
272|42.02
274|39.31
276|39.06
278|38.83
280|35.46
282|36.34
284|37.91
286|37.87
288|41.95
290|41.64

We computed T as 55.13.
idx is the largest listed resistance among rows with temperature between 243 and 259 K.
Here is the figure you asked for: 59.55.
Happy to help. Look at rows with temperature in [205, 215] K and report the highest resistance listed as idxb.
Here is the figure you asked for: 60.78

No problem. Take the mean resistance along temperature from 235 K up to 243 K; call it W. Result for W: 56.1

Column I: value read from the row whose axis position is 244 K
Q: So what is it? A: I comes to 57.53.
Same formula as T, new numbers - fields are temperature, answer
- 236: 55.41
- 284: 37.91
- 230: 58.89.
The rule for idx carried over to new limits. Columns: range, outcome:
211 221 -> 60.52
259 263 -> 55.49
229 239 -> 58.89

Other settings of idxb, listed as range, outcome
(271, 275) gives 42.02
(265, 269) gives 51.58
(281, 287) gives 37.91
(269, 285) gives 43.22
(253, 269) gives 57.18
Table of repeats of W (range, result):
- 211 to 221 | 56.6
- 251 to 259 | 55.5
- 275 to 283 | 37.4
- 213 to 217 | 53.7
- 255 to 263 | 55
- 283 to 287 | 37.9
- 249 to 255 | 55.8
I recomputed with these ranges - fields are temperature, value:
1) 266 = 51.58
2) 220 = 59.1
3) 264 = 53.98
